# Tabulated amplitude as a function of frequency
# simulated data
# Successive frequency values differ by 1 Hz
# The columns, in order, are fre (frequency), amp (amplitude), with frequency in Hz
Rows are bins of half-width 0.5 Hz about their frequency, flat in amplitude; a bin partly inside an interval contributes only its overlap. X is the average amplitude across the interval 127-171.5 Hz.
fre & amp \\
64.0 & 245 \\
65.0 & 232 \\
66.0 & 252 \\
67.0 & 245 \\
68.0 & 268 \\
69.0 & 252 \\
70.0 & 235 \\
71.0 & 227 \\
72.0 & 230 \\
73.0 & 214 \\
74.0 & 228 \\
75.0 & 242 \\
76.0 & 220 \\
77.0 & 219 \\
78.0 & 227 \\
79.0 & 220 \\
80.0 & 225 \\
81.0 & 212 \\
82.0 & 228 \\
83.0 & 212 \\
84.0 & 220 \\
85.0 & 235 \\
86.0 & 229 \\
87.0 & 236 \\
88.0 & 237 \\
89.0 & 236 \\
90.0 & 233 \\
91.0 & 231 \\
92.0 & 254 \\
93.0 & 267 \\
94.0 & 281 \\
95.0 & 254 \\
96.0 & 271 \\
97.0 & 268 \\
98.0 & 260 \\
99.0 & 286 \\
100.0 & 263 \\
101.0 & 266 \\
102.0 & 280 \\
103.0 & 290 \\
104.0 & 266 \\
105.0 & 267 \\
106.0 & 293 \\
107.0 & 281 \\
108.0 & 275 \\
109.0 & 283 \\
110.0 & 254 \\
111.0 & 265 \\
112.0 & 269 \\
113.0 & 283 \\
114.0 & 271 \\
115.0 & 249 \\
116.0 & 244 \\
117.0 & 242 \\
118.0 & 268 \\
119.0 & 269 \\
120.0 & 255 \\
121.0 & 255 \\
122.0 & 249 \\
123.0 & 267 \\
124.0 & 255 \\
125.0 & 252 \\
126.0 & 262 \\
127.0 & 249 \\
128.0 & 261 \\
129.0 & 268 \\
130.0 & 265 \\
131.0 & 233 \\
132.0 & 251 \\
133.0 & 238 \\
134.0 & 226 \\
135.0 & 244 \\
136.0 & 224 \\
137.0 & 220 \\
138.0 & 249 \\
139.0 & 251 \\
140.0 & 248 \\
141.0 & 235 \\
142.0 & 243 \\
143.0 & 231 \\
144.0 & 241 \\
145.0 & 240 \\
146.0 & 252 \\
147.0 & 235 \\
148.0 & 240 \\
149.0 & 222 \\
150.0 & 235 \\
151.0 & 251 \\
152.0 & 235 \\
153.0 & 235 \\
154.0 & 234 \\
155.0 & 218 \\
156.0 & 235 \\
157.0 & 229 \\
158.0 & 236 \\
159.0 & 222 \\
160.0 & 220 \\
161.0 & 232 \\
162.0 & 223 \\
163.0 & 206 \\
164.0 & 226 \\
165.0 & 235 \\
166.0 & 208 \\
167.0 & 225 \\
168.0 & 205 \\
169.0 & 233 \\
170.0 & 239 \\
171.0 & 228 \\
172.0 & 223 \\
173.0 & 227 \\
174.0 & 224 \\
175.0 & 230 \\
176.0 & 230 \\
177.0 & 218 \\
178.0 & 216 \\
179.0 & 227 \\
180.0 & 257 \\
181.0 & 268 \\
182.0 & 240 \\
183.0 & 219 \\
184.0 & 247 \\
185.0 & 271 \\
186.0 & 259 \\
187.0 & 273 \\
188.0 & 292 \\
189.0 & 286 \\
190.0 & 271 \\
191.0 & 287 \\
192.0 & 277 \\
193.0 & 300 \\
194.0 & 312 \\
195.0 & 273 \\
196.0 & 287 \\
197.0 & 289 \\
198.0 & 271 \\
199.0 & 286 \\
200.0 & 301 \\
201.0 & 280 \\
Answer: 235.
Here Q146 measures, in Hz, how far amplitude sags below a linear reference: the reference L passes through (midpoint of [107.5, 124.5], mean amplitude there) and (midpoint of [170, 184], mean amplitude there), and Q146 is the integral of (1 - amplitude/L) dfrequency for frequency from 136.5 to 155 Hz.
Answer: 0.7 Hz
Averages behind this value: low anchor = 262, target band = 238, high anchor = 232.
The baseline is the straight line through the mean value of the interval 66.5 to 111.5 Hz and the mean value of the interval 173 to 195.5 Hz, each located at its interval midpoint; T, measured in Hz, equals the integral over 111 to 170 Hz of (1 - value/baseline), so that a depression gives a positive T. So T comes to 2.7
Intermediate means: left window 249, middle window 242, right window 257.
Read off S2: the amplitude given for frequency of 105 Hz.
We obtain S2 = 267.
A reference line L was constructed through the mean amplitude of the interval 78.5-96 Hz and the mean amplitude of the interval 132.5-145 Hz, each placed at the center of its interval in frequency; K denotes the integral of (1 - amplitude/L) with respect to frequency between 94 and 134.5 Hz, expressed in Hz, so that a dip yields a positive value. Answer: -4.36 Hz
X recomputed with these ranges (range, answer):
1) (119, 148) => 247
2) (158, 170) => 223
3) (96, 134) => 263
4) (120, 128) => 256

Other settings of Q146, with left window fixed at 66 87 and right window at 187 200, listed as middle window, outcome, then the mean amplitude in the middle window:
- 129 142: 0.8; 242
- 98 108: -1.4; 276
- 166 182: 2.7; 230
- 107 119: -0.8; 265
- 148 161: 1.7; 231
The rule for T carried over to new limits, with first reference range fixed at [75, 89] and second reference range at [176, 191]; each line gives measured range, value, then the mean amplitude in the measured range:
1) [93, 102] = -1.5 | 269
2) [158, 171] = 1.3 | 224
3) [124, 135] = -0.5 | 250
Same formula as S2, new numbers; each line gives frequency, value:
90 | 233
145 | 240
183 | 219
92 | 254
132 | 251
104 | 266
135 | 244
